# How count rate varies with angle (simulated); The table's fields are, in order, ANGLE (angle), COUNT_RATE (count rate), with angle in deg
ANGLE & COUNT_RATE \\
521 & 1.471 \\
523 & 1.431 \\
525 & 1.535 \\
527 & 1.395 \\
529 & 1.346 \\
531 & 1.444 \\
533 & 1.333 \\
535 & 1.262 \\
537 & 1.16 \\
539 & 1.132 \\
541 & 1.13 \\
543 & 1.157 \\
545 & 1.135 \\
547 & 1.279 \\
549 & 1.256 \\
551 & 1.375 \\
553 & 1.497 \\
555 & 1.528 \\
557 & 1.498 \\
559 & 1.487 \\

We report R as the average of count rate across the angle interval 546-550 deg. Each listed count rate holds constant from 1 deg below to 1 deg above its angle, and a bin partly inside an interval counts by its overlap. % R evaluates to 1.27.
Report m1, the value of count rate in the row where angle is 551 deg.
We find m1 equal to 1.375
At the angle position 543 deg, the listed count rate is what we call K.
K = 1.157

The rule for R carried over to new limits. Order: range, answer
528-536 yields 1.35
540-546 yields 1.14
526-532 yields 1.4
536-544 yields 1.14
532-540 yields 1.22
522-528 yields 1.45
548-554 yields 1.38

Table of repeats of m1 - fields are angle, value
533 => 1.333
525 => 1.535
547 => 1.279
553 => 1.497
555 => 1.528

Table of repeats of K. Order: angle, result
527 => 1.395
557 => 1.498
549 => 1.256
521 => 1.471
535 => 1.262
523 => 1.431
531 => 1.444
